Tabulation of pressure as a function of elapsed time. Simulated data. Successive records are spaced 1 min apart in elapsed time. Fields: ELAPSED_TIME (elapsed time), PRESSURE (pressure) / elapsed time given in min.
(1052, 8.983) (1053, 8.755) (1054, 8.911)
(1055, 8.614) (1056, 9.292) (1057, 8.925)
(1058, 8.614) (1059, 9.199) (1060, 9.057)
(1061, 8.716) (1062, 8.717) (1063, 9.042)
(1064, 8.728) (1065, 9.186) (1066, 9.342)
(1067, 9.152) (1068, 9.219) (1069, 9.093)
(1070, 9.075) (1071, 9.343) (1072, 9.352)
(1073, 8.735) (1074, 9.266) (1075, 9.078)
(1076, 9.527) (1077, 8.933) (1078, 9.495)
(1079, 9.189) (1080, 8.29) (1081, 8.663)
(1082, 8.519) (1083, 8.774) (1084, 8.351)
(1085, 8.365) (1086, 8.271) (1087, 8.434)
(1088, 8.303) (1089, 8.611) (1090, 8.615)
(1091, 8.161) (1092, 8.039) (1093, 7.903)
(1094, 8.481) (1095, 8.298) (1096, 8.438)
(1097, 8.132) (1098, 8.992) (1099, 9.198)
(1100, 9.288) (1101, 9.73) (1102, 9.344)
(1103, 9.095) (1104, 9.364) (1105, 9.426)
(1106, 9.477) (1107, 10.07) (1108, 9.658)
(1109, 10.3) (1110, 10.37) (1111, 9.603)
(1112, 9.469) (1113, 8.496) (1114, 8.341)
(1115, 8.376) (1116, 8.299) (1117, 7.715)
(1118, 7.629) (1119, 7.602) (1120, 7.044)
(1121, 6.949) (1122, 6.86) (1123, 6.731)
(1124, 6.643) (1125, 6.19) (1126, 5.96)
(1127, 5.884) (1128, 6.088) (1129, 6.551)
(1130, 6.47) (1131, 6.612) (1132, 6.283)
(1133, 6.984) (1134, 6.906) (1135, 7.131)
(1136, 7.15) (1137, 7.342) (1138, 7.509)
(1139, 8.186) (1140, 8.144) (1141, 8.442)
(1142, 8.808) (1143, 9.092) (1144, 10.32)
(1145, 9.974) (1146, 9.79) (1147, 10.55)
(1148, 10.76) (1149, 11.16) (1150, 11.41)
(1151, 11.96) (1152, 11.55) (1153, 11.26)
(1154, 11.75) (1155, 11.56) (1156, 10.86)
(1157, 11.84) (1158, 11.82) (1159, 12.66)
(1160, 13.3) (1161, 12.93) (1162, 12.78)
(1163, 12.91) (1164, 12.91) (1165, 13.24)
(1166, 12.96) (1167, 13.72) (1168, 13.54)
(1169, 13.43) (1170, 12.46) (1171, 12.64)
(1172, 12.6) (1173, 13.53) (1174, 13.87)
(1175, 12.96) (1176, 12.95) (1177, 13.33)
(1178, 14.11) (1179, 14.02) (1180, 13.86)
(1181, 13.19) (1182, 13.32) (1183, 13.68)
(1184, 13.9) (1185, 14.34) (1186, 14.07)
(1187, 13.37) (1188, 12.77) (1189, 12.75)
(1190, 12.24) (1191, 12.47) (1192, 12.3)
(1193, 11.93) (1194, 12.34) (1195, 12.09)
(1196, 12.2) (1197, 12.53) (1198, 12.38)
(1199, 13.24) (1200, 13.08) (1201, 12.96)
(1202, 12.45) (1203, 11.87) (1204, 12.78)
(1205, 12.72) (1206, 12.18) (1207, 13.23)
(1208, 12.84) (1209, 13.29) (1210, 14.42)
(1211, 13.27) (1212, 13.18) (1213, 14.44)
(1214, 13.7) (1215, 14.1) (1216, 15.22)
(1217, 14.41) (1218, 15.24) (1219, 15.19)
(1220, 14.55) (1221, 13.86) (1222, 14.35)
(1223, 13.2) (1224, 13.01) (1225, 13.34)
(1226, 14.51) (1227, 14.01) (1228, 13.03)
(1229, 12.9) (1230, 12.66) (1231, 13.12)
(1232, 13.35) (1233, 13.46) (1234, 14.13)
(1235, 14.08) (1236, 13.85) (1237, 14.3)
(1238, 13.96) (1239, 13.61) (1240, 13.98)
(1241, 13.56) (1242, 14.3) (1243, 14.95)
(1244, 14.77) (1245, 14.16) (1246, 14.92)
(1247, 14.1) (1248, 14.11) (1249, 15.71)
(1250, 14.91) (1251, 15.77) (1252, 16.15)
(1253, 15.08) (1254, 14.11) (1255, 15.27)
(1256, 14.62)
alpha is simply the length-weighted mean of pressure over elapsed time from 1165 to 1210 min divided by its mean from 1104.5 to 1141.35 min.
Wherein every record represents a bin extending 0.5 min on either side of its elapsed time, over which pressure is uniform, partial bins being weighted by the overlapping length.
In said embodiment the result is 1.7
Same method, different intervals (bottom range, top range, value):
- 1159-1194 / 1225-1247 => 1.05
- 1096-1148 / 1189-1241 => 1.62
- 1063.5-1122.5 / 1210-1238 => 1.58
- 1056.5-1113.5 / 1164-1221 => 1.48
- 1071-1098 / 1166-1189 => 1.55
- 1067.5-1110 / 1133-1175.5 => 1.24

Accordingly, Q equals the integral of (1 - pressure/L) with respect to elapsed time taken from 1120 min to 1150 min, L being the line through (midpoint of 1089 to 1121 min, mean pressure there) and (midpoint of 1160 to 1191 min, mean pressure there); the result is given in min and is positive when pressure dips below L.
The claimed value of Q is 8.2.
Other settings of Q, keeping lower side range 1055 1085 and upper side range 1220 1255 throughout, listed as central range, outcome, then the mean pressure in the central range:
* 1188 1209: 0.6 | 12.6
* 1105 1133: 7.1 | 7.78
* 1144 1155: 0.4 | 11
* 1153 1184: -2.4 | 12.9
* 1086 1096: 1.4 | 8.32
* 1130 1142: 4.0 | 7.36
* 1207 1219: -0.6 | 14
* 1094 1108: 1.1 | 9.14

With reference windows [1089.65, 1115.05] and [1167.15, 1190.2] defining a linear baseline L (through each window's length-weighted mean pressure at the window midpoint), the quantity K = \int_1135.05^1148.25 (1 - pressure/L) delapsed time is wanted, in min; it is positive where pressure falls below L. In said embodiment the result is 2.9 min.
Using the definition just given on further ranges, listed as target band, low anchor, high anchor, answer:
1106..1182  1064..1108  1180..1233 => 7.03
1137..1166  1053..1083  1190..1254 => 1.54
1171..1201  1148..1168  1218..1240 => -0.56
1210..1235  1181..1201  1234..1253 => 0.01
